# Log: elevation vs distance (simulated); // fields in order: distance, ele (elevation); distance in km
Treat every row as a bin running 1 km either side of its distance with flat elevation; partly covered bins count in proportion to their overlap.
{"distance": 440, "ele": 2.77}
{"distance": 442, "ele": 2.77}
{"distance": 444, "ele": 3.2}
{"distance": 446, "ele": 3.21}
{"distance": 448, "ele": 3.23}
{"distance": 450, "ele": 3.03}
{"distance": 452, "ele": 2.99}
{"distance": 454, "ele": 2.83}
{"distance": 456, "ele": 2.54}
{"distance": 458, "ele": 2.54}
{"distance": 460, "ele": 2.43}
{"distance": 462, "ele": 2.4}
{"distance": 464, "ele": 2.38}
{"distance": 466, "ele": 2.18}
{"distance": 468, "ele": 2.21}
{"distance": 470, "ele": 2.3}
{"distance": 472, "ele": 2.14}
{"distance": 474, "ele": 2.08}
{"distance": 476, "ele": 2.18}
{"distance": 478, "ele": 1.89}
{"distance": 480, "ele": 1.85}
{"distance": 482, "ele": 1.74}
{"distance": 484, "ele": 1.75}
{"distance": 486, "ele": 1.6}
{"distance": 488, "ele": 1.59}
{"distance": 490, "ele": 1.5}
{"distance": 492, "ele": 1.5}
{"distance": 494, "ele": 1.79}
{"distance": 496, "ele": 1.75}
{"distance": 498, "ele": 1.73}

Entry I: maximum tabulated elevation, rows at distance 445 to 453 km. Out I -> 3.23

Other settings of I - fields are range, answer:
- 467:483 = 2.3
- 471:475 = 2.14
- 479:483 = 1.85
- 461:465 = 2.4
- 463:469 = 2.38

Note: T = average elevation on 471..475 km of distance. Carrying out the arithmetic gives 2.11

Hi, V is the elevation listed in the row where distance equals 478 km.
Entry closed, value 1.89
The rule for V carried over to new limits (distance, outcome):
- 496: 1.75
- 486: 1.6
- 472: 2.14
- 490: 1.5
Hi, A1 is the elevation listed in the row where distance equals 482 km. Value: 1.74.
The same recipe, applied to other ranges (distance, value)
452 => 2.99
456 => 2.54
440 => 2.77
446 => 3.21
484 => 1.75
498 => 1.73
